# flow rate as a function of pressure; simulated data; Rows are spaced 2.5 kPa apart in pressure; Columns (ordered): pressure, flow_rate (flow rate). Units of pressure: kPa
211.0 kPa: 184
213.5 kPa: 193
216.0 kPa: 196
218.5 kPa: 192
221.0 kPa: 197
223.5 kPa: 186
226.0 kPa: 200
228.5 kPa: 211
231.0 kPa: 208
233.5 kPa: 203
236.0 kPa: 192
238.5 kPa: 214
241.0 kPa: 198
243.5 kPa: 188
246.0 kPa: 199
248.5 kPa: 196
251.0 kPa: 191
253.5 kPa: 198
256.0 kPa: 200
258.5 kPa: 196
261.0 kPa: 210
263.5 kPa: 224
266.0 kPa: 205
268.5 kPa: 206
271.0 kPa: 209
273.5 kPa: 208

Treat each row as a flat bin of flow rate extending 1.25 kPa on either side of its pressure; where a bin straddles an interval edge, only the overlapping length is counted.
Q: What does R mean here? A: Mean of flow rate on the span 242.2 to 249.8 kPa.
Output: 194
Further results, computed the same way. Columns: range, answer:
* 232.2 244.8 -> 199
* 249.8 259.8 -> 196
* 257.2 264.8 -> 210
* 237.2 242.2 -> 206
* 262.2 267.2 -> 215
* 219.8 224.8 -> 192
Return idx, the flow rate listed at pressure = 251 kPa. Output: 191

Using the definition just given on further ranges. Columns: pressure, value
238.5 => 214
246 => 199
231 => 208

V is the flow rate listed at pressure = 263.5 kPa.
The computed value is 224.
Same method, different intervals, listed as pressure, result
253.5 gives 198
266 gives 205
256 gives 200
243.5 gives 188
